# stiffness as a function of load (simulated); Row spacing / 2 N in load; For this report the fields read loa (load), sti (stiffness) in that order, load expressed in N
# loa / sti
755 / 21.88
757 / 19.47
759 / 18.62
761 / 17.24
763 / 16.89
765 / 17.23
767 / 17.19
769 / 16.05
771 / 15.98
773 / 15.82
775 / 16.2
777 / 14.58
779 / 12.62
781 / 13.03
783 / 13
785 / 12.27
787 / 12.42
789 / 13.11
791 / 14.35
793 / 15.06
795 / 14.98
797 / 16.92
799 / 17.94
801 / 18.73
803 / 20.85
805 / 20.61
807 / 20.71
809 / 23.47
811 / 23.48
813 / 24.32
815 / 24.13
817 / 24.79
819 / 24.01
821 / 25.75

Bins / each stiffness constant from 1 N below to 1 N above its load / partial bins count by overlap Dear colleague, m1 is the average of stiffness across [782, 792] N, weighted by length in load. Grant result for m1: 13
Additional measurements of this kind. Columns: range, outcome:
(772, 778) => 15.5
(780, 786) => 12.8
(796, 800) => 17.4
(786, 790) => 12.8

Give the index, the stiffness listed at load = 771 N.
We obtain 15.98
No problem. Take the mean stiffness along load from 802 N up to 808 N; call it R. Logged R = 20.7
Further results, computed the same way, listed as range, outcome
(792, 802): 16.7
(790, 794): 14.7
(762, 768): 17.1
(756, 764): 18.1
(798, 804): 19.2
